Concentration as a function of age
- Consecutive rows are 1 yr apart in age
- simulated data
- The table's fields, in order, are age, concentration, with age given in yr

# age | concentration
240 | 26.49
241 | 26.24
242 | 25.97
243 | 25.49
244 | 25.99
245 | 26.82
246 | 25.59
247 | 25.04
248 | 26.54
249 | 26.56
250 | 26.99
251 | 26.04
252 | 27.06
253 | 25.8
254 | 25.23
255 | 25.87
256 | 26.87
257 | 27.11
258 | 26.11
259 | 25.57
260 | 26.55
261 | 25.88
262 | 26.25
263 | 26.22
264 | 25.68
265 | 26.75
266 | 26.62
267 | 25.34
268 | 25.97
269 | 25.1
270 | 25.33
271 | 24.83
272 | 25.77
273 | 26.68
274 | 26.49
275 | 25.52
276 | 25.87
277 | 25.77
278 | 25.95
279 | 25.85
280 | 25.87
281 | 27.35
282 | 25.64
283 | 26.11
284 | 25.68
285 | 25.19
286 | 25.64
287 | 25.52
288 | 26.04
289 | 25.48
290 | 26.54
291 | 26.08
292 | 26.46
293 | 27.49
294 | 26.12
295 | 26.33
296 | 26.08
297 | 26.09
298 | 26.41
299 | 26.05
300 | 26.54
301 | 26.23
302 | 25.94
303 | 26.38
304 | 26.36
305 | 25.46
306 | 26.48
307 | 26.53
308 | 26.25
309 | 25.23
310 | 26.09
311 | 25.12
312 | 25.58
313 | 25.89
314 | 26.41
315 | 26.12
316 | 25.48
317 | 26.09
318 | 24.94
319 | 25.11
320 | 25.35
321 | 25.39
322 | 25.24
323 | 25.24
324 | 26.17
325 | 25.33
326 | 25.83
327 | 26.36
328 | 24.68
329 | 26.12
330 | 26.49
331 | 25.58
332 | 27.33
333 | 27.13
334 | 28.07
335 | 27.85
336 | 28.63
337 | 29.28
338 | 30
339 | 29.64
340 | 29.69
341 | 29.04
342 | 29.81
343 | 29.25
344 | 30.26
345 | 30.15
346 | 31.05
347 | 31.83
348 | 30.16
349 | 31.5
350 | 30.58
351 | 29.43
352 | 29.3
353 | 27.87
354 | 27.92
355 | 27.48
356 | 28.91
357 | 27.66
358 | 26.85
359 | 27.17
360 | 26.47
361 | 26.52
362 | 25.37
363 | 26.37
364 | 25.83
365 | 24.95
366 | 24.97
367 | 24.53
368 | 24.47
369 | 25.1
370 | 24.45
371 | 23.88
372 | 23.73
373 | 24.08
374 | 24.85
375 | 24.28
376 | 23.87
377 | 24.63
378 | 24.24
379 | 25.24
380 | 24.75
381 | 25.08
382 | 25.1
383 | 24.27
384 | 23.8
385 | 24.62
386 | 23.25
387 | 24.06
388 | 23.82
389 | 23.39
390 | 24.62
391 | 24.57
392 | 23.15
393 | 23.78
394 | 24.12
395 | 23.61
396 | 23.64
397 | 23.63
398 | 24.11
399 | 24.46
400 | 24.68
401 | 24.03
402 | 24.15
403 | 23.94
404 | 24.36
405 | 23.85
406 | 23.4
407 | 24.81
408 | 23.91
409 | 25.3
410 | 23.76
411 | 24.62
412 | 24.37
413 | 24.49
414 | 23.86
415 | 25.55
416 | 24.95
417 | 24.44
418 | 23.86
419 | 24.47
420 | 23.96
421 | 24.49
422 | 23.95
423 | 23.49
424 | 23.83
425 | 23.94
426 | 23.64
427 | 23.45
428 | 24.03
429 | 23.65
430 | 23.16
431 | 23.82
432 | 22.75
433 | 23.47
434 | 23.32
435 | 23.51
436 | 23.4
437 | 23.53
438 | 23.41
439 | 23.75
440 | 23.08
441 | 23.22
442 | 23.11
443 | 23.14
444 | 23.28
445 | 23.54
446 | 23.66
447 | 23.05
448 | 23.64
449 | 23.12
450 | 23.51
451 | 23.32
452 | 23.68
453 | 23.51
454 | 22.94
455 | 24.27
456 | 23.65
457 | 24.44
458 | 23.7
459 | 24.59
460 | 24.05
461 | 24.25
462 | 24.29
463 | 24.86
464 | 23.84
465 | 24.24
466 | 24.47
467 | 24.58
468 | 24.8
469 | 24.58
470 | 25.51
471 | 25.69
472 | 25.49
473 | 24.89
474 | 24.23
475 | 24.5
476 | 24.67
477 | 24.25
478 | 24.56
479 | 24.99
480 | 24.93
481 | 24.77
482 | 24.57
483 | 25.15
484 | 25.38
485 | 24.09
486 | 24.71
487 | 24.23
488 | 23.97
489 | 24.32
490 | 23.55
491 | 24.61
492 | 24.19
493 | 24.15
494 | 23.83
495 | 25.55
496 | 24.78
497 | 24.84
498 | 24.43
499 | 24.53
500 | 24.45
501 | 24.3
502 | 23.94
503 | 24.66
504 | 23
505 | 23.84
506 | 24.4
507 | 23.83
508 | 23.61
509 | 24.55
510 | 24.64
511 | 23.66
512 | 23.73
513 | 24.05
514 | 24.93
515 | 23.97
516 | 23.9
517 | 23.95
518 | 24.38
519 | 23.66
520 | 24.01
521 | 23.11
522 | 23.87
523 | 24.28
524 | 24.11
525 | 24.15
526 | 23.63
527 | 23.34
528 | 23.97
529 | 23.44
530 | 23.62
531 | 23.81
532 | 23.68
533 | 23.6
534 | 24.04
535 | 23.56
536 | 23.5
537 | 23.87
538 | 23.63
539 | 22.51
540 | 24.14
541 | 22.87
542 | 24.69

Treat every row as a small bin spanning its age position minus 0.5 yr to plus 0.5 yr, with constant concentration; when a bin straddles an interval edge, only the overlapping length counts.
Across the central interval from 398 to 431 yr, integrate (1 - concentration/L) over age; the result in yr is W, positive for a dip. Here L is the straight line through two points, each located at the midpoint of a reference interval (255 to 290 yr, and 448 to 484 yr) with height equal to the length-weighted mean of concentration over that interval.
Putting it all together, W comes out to 0.9 yr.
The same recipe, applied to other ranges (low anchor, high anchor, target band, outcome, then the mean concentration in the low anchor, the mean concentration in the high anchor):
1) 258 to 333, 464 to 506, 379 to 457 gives 3.6 yr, 25.9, 24.5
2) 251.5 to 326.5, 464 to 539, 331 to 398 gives -2.8 yr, 26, 24.2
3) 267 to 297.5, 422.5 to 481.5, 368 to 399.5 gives 0.7 yr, 26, 23.9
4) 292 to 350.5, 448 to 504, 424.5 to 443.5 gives 1.3 yr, 27.1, 24.4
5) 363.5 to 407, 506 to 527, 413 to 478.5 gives 0.5 yr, 24.3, 24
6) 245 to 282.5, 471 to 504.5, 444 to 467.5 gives 0.8 yr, 26.1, 24.5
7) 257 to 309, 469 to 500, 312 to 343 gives -1.3 yr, 26.1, 24.6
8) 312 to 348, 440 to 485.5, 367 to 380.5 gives 1.0 yr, 27.4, 24.2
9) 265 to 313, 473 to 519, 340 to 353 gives -2.3 yr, 26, 24.3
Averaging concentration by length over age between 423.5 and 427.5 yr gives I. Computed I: 23.7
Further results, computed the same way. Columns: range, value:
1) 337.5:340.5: 29.8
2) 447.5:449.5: 23.4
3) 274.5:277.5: 25.7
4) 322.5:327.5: 25.8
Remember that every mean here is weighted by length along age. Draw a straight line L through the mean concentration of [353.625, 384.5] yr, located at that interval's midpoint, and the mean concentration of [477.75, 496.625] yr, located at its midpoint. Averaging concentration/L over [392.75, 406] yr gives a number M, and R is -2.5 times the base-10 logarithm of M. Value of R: 0.05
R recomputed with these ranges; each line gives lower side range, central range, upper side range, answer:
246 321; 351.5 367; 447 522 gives -0.062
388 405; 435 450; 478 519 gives 0.036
